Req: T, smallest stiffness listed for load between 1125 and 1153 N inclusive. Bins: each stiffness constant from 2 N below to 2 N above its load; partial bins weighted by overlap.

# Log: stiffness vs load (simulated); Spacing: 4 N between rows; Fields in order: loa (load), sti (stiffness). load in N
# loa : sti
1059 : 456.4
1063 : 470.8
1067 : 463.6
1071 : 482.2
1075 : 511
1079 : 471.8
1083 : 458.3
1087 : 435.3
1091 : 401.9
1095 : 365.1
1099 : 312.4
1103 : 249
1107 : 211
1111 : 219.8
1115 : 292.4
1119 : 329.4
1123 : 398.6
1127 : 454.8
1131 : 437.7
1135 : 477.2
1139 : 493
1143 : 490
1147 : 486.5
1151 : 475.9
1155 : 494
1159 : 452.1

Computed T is 437.7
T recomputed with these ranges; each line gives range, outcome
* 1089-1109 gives 211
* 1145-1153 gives 475.9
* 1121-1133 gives 398.6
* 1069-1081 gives 471.8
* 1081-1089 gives 435.3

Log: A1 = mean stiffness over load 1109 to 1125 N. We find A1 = 310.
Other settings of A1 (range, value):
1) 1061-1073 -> 472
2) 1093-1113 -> 271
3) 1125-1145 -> 471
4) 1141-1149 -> 488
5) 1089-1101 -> 360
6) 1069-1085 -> 481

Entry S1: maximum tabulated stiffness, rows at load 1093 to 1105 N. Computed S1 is 365.1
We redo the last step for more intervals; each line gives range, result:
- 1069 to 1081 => 511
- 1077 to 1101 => 471.8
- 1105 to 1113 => 219.8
